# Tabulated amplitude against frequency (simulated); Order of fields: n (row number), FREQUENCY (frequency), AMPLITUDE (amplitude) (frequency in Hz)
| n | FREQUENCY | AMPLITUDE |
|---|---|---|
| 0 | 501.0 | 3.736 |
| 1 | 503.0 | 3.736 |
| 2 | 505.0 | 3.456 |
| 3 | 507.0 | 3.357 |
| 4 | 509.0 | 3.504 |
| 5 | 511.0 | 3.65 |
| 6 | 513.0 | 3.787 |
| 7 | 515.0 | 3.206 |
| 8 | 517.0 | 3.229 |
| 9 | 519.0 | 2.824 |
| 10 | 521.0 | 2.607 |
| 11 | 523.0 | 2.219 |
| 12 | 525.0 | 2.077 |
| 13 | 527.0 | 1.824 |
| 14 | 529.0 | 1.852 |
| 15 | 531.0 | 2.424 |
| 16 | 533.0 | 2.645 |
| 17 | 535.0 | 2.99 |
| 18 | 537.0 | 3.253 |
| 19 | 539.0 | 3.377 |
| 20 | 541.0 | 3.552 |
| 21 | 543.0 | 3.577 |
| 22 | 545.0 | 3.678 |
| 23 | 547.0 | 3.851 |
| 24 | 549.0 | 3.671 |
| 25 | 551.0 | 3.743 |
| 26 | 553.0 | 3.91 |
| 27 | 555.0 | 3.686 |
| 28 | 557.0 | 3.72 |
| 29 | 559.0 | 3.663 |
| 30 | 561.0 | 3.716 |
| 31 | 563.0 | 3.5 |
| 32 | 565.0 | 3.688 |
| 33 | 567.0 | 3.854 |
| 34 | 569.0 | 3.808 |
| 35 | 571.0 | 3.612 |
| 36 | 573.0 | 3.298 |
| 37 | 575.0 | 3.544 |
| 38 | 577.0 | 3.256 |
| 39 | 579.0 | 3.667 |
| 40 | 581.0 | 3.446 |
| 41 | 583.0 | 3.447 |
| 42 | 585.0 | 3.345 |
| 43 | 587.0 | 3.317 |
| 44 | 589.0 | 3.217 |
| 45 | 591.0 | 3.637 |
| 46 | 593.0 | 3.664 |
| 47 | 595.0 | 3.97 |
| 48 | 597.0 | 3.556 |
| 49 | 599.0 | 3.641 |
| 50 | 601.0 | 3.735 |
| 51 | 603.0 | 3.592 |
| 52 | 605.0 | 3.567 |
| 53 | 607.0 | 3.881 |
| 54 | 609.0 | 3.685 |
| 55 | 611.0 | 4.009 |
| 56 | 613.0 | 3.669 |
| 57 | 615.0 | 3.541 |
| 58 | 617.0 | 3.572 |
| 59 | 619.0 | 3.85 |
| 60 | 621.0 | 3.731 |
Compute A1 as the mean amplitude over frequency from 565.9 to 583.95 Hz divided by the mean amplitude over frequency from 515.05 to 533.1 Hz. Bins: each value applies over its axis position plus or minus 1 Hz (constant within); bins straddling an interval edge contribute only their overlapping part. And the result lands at 1.5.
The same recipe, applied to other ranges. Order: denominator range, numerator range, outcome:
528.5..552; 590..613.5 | 1.15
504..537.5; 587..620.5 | 1.28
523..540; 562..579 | 1.41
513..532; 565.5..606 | 1.40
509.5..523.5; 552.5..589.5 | 1.14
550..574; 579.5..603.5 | 0.96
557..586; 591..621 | 1.04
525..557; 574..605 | 1.11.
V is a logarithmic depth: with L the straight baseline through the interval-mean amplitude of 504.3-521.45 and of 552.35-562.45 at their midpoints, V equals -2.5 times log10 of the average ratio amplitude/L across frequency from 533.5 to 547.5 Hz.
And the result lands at 0.04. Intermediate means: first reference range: 3.31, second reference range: 3.72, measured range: 3.43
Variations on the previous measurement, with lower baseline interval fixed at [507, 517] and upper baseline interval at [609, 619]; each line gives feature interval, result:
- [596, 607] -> 0.01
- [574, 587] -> 0.06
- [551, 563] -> -0.04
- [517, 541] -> 0.32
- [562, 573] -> -0.01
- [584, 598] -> 0.04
